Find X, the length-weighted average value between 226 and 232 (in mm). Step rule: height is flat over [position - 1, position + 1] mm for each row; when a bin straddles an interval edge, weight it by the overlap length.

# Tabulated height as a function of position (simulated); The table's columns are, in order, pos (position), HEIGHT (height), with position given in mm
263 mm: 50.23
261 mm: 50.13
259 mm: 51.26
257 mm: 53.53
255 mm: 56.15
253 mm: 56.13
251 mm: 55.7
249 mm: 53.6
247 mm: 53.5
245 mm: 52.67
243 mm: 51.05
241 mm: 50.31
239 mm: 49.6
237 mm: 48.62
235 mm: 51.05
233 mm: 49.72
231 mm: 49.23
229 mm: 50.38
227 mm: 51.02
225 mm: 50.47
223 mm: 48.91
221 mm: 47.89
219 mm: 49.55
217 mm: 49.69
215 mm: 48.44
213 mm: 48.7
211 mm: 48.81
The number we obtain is 50.2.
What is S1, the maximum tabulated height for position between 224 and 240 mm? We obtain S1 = 51.05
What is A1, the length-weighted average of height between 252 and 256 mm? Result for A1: 56.1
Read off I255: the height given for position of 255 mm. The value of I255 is 56.15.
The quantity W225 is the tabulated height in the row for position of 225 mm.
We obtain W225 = 50.47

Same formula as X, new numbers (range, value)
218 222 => 48.7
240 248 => 51.9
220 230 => 49.7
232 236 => 50.4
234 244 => 50.1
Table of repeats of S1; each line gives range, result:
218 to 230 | 51.02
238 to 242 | 50.31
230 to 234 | 49.72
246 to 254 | 56.13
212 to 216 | 48.7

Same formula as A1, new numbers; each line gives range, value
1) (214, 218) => 49.1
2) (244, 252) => 53.9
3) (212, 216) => 48.6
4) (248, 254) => 55.1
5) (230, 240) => 49.6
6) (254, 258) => 54.8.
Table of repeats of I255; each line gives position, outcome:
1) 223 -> 48.91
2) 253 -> 56.13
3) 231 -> 49.23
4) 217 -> 49.69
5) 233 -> 49.72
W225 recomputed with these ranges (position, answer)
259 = 51.26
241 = 50.31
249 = 53.6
